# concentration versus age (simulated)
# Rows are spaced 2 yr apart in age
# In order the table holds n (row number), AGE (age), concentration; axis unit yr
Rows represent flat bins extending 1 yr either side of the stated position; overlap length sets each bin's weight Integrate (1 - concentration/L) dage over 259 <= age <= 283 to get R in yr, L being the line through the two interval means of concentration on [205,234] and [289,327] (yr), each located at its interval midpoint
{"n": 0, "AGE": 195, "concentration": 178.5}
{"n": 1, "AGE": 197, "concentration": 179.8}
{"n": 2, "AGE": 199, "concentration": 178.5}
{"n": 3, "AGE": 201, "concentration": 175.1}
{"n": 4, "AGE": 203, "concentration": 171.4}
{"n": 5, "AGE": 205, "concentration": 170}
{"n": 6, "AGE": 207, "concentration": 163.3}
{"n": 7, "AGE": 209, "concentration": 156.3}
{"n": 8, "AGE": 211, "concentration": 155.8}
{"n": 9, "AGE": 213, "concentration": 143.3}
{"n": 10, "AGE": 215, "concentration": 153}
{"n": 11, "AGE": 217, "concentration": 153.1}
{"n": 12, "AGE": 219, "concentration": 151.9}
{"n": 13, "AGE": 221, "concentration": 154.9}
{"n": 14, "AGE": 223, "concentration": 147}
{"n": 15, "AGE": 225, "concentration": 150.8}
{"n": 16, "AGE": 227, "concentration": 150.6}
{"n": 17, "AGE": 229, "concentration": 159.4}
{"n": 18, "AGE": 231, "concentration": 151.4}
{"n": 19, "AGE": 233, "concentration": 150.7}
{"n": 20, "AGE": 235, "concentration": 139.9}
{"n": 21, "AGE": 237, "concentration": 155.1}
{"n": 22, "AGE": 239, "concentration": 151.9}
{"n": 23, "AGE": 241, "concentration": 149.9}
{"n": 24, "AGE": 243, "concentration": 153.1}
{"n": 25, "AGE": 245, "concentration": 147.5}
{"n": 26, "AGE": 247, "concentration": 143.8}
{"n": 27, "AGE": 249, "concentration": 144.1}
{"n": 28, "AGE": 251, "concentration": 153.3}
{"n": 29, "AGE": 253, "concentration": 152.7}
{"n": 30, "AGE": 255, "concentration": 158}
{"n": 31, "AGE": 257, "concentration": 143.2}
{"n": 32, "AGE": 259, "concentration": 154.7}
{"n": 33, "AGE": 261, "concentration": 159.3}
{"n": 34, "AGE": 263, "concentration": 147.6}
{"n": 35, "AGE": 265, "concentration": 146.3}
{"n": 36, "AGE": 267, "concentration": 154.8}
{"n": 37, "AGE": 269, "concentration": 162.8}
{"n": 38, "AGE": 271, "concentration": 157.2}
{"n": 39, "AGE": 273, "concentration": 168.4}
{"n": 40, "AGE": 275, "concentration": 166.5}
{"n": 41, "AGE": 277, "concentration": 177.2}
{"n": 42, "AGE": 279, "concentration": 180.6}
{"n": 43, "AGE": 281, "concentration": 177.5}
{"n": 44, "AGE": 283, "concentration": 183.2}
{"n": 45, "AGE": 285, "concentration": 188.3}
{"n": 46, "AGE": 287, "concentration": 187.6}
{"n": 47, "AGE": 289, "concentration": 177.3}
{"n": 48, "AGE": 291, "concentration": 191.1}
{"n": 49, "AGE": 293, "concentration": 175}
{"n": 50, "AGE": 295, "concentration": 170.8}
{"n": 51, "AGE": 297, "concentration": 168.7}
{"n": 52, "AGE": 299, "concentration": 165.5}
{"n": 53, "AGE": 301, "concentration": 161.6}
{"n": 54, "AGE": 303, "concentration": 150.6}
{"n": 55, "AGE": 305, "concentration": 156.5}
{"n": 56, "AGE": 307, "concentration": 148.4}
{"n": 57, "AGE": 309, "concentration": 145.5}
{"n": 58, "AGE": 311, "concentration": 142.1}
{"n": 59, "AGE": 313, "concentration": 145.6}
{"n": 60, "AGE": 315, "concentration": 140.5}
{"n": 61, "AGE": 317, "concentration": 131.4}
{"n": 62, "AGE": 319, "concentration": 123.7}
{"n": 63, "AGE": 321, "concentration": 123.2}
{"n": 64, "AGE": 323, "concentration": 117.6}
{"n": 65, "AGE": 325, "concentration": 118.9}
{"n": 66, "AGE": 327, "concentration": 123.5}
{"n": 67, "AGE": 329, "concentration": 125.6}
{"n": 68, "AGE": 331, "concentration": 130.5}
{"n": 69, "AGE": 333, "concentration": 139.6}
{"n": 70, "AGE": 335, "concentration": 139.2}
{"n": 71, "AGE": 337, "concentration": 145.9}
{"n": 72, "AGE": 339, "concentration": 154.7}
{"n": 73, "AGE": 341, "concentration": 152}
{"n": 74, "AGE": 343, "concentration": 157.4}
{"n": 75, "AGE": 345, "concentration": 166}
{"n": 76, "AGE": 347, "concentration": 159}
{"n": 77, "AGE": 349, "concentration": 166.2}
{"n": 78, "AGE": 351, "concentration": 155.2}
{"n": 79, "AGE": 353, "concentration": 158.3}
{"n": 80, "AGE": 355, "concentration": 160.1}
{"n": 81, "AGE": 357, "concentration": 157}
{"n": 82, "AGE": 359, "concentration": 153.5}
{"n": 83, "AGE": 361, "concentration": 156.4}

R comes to -2.1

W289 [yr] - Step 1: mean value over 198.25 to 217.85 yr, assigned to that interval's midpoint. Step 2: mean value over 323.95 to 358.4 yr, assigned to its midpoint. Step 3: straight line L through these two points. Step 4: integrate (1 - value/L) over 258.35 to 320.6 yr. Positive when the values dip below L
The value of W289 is -3.2 yr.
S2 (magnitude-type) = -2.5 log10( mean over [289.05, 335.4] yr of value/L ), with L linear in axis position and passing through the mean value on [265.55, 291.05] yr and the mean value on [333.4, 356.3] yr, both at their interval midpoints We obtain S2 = 0.133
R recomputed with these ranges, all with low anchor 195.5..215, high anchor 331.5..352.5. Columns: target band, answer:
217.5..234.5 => 1.2 yr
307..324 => 2.3 yr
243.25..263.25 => 1.3 yr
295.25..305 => -0.3 yr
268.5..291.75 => -2.6 yr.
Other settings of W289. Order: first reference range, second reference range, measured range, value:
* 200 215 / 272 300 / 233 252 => 2.2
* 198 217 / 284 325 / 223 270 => 2.4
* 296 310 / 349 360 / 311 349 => 4.3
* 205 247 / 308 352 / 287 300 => -2.8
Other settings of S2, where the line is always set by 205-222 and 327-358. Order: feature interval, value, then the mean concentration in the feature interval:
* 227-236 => 0.028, 150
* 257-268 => 0.010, 152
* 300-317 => 0.026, 148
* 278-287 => -0.199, 183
